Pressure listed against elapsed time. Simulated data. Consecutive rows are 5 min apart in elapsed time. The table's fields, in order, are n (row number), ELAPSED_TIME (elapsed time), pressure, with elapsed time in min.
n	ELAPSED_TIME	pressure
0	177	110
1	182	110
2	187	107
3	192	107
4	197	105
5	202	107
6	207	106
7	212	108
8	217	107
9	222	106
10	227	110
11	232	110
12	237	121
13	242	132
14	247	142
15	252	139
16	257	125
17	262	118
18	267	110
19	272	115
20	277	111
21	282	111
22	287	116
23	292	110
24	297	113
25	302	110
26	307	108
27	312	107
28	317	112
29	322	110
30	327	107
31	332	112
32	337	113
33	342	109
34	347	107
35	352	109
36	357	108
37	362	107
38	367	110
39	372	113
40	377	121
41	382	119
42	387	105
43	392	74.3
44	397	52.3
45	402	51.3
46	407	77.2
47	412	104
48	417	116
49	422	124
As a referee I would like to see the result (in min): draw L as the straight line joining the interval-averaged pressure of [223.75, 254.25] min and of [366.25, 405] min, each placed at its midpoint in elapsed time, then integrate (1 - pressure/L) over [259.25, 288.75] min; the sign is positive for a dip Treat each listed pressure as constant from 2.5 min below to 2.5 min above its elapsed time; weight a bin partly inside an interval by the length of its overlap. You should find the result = 0.9 min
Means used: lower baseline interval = 125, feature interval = 114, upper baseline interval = 92.3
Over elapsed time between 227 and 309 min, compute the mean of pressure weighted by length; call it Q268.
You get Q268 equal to 118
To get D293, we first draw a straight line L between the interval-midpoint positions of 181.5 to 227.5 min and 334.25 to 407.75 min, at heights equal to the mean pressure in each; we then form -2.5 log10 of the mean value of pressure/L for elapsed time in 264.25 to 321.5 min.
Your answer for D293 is -0.09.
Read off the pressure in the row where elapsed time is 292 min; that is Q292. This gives 110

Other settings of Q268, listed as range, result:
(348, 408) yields 96.3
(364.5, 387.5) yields 114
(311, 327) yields 110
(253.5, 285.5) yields 116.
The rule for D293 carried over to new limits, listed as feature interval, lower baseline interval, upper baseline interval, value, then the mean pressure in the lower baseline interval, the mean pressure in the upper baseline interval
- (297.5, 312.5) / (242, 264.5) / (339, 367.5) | 0.097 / 131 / 108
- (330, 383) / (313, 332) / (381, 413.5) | -0.160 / 110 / 81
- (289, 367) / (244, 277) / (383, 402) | -0.106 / 124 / 77.1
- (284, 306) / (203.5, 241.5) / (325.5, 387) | -0.010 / 111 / 111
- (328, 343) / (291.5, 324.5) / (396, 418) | -0.098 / 110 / 79.6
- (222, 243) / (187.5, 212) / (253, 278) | -0.036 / 106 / 117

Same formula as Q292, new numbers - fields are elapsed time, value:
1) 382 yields 119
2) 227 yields 110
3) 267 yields 110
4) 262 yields 118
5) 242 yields 132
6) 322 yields 110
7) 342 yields 109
